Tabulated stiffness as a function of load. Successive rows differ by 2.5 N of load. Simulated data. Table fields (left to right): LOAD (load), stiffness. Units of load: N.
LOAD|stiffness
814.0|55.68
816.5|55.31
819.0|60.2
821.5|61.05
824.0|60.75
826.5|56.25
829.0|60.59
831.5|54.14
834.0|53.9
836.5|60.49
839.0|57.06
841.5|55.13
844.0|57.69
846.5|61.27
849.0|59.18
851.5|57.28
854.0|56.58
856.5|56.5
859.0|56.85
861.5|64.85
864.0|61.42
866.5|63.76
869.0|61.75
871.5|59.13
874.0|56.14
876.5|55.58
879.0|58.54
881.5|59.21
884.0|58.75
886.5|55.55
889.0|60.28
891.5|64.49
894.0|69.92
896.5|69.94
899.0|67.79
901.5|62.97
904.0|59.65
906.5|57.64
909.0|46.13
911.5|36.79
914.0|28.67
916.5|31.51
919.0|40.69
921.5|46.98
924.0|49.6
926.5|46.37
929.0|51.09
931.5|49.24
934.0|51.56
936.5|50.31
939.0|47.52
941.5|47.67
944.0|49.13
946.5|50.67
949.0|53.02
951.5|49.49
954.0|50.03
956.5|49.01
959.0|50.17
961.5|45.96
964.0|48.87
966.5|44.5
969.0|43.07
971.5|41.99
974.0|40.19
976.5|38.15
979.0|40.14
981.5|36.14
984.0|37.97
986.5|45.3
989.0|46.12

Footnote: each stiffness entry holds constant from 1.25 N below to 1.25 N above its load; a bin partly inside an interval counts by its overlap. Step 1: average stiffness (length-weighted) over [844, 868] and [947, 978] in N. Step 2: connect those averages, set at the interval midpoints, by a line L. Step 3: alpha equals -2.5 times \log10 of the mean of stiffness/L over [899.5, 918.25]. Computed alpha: 0.14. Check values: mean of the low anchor 59.7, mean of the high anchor 46.3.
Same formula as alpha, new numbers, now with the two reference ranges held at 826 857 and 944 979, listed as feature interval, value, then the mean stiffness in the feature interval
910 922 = 0.354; 36.5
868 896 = -0.124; 60.2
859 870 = -0.129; 62.3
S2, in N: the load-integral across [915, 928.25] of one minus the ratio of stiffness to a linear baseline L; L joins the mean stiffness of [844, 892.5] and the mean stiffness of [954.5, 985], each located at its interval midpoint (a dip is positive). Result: 2.0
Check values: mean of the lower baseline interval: 59.3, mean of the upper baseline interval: 43.2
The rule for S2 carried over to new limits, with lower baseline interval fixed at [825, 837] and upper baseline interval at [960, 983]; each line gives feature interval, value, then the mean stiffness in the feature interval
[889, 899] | -3.34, 67.1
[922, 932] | -0.44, 48.9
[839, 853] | -0.67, 58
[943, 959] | -2.14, 50.2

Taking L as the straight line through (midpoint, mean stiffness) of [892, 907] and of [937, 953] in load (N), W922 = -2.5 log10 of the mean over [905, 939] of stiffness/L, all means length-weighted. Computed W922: 0.25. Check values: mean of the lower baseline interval 65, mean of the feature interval 45.3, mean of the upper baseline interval 49.6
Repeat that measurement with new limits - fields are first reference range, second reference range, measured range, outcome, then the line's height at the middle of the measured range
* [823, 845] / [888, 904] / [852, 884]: 0.05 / 61.8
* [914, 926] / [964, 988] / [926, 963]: -0.20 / 41.2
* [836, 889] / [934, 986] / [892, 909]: -0.18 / 53.7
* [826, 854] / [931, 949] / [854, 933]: -0.03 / 53.3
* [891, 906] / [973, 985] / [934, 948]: 0.04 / 51.2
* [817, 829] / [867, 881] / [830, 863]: 0.02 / 59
